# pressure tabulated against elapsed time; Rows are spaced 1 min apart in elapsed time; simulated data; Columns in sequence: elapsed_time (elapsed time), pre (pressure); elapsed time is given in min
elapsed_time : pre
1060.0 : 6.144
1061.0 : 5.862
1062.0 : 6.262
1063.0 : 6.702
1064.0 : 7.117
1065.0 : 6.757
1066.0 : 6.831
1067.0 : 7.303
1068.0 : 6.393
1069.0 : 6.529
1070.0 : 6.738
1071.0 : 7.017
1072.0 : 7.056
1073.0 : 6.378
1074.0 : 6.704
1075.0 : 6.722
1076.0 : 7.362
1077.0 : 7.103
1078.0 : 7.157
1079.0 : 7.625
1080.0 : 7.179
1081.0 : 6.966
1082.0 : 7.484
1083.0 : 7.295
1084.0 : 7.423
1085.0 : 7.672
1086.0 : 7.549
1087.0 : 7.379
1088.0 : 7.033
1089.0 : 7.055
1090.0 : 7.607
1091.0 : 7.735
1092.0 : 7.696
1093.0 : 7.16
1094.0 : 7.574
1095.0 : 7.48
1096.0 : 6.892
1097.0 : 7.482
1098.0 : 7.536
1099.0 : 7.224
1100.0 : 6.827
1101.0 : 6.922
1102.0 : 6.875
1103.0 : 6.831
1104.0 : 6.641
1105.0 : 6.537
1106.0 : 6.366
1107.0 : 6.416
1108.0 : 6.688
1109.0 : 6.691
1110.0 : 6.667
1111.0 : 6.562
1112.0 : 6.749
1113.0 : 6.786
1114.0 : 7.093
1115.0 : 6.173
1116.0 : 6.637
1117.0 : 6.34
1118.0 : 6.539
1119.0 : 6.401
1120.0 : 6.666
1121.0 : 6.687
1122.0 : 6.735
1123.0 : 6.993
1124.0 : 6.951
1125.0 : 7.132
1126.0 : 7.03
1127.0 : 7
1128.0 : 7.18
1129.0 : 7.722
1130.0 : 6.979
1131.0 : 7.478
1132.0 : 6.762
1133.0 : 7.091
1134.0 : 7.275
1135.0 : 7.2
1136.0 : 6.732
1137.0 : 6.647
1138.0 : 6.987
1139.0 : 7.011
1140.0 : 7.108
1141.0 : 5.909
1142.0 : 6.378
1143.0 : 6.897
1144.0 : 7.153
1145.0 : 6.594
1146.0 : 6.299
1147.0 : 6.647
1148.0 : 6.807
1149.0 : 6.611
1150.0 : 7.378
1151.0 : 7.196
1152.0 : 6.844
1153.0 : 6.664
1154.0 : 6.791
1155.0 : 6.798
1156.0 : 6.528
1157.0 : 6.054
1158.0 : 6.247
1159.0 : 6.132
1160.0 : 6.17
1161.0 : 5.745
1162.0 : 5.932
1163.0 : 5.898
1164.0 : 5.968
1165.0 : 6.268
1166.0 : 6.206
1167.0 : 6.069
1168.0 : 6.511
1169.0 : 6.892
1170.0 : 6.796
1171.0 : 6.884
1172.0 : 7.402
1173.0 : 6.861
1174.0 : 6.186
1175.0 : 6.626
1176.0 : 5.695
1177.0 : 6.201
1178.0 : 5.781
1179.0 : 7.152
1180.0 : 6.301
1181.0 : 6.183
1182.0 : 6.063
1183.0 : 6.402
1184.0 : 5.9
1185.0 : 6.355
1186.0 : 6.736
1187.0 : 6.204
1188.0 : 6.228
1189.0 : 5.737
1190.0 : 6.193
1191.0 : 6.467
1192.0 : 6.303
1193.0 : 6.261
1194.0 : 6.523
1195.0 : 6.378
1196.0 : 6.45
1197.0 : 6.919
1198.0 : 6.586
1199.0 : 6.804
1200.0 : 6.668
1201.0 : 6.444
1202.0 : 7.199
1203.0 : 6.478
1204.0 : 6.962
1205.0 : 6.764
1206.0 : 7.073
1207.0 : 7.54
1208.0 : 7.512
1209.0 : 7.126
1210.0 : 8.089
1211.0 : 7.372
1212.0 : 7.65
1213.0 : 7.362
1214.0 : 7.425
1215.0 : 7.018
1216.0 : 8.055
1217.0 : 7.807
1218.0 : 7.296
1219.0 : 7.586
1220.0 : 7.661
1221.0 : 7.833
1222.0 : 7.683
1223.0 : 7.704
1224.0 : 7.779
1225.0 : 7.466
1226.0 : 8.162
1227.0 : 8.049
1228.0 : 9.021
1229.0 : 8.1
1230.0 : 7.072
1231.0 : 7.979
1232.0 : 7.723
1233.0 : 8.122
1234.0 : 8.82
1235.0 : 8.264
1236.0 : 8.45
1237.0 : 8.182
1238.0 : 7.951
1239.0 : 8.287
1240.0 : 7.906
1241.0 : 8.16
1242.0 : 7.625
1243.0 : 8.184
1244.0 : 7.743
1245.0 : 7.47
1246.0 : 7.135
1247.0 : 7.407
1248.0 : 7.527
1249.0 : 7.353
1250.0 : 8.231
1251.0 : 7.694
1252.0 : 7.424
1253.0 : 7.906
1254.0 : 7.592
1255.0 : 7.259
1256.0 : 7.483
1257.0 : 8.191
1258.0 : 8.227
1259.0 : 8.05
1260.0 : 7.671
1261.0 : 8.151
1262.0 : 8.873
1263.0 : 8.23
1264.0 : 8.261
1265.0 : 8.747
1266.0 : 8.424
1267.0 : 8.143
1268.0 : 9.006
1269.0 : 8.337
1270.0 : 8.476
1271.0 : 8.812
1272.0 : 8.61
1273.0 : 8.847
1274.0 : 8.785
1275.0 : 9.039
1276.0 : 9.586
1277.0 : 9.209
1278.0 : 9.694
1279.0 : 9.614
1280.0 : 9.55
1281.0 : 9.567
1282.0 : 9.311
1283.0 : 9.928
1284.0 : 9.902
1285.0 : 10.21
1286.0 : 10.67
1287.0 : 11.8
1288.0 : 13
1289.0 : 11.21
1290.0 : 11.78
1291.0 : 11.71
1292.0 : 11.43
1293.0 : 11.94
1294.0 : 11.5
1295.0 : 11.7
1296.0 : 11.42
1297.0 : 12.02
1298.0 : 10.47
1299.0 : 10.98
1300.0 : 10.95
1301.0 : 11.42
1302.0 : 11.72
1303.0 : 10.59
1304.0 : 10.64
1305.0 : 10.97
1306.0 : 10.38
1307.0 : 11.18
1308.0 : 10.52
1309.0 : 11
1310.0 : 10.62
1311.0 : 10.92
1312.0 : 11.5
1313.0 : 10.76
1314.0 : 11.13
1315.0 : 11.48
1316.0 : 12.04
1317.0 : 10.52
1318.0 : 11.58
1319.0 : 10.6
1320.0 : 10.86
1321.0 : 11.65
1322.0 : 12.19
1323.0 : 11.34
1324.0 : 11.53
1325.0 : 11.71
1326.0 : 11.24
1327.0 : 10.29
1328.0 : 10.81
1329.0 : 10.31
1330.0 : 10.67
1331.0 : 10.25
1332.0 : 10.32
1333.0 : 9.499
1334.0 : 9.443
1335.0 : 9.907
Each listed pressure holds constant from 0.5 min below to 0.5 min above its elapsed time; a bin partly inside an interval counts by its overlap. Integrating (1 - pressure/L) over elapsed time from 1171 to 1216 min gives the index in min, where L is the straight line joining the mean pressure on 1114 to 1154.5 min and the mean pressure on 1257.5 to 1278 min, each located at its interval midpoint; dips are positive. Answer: 5.5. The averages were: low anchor 6.84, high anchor 8.6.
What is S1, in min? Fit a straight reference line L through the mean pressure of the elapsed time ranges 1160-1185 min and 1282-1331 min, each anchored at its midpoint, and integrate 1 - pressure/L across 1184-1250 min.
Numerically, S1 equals 4.6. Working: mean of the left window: 6.33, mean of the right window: 11.1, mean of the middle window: 7.36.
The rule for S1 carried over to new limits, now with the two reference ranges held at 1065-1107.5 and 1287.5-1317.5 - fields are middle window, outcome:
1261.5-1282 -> 3.39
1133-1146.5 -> 2.19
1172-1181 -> 2.47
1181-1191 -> 3.10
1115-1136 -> 2.48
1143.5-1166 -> 5.13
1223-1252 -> 6.04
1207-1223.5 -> 3.44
